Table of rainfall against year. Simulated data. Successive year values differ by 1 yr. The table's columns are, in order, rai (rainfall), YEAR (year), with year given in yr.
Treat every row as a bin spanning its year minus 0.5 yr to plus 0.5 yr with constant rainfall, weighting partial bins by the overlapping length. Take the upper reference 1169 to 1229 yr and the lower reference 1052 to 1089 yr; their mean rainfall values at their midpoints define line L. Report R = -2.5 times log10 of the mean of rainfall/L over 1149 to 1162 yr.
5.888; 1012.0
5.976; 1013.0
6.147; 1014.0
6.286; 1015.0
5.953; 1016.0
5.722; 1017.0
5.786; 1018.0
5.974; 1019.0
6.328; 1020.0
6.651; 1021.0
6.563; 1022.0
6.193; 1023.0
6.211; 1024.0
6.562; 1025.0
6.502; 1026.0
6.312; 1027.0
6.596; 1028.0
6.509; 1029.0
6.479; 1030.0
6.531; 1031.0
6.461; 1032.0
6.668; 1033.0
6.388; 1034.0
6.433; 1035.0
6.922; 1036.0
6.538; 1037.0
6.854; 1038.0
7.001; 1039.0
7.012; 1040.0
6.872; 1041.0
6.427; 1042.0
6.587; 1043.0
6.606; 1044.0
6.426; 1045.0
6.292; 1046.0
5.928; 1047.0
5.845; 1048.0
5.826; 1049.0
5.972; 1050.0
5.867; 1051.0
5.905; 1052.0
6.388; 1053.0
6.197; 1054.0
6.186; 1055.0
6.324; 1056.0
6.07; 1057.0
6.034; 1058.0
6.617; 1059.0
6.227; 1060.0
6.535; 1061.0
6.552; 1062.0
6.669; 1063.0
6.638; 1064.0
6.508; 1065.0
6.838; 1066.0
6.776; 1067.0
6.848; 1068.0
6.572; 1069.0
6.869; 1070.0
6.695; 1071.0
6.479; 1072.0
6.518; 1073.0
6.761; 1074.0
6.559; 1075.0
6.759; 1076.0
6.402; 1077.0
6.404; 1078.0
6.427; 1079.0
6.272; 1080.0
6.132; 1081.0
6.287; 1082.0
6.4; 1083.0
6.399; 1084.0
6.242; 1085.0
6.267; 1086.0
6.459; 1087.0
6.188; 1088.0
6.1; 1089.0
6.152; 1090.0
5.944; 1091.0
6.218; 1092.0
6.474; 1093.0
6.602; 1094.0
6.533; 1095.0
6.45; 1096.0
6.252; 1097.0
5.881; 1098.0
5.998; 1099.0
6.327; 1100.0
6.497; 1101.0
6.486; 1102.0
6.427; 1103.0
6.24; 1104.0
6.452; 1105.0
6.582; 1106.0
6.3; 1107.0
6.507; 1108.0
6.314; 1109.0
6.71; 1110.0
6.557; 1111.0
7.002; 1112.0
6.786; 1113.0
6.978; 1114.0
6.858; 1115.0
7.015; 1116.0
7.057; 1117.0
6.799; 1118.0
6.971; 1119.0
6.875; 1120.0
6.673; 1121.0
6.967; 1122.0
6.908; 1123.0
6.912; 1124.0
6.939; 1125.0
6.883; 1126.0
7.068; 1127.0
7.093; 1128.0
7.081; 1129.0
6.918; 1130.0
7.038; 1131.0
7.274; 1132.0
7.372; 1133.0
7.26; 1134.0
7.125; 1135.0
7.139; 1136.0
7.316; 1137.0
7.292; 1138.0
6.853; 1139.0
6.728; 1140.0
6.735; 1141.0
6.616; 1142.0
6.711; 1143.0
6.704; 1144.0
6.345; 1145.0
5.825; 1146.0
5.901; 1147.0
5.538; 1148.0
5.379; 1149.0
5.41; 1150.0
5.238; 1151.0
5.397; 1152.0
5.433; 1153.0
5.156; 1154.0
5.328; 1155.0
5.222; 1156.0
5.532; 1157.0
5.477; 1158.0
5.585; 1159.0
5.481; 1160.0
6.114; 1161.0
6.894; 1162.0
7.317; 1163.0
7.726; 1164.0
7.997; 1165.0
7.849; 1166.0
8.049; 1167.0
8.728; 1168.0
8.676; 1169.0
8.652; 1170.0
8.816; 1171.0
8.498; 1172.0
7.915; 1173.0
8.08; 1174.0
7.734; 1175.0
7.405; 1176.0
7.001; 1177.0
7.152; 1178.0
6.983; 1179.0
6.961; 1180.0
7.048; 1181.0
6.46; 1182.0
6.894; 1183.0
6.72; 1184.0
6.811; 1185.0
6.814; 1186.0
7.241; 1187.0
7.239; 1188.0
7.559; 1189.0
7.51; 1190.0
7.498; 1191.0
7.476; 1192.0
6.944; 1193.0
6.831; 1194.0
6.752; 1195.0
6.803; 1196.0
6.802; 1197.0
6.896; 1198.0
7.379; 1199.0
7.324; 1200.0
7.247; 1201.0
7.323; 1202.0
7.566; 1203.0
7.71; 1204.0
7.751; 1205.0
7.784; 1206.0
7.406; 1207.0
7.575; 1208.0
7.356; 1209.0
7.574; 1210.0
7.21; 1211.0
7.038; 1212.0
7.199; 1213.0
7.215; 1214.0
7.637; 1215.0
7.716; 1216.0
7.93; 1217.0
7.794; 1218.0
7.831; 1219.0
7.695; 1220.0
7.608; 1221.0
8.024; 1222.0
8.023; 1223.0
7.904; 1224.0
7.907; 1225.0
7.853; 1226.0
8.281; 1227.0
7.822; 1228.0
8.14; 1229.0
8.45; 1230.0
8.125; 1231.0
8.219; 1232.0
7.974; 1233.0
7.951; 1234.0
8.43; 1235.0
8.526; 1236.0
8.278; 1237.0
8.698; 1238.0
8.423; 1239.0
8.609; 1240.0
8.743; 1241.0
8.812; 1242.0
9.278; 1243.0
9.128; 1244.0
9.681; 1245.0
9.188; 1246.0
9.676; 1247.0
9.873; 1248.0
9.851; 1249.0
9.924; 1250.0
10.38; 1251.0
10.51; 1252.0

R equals 0.28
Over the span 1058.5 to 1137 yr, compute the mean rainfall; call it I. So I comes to 6.62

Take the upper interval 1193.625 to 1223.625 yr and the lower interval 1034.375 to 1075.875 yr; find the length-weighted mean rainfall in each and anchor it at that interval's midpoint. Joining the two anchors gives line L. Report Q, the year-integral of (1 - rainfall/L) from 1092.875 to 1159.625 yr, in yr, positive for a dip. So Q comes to 4.2 yr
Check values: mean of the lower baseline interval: 6.47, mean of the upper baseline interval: 7.44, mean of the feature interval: 6.48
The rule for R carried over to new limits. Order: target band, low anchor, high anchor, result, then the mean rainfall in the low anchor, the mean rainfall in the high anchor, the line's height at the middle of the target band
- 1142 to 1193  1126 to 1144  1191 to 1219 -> 0.055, 7.02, 7.35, 7.18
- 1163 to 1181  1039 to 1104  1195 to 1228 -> -0.093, 6.38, 7.53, 7.21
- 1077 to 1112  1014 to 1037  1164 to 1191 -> 0.092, 6.36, 7.57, 6.91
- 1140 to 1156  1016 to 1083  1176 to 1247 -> 0.223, 6.42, 7.69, 7.2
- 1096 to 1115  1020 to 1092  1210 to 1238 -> 0.064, 6.43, 7.89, 6.86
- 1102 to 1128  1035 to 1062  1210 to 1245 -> 0.040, 6.37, 8.09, 7.01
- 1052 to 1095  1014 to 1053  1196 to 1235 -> 0.037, 6.37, 7.66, 6.65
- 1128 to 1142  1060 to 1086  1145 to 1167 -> -0.148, 6.53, 6.05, 6.17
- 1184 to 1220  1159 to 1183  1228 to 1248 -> 0.099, 7.49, 8.66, 8.03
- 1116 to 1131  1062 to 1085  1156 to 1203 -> -0.014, 6.55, 7.2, 6.86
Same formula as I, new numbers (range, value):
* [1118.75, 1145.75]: 6.94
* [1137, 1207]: 6.92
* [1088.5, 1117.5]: 6.47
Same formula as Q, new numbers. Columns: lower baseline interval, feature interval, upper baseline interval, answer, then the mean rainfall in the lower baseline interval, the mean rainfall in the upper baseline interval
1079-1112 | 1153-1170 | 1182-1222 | 0.6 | 6.34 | 7.32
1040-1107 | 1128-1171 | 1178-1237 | 2.2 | 6.38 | 7.5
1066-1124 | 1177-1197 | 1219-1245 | 1.8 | 6.53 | 8.29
